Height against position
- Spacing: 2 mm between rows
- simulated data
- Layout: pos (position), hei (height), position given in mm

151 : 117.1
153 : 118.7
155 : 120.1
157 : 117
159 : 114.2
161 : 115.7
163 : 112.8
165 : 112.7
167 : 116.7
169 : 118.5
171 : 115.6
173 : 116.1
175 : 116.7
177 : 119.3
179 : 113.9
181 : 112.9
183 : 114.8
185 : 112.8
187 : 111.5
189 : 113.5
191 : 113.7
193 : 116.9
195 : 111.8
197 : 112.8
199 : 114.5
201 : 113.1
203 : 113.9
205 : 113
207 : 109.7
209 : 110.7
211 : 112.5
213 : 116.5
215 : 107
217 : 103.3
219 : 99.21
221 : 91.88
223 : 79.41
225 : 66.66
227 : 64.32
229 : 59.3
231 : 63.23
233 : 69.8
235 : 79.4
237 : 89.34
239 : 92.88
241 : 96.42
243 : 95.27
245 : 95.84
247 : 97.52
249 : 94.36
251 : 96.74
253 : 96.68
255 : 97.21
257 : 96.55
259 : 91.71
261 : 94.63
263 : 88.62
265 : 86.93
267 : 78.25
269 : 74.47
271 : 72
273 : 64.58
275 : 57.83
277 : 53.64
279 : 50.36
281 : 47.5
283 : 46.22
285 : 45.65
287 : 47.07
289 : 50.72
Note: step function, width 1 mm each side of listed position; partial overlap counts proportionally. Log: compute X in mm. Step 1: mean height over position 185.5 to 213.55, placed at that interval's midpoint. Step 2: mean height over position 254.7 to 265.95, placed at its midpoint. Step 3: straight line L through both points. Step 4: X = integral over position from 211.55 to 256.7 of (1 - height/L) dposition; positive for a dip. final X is 5.3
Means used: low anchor 113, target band 89.1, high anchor 92.3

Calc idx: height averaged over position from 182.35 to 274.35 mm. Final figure 95.3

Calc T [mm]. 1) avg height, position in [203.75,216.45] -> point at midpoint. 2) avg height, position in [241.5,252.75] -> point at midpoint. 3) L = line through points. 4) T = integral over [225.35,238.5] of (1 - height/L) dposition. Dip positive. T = 3.9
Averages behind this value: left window 111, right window 96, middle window 71.5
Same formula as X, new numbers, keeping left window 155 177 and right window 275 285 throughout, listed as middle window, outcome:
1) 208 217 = -2.20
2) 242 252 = -3.91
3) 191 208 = -2.95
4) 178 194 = -1.45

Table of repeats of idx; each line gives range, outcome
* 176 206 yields 114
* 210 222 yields 105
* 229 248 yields 85.2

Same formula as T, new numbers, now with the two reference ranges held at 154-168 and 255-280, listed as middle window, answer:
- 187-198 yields -1.00 mm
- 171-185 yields -0.77 mm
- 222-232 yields 2.73 mm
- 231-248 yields -0.26 mm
